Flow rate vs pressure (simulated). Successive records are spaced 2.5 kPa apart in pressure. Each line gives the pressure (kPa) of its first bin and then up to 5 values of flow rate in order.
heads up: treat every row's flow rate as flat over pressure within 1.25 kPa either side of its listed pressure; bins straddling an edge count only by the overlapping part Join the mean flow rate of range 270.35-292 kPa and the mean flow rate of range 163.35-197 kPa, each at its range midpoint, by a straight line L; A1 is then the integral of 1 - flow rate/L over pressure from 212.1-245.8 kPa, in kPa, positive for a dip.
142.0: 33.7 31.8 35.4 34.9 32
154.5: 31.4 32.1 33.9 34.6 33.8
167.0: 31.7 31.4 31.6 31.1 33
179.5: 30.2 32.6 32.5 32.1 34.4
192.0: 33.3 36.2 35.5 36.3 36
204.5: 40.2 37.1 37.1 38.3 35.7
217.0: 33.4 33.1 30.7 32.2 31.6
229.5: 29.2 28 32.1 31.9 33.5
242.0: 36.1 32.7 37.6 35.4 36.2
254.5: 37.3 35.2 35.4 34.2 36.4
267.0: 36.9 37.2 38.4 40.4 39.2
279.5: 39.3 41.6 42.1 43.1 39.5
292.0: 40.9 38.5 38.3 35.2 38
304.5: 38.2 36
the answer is 3.6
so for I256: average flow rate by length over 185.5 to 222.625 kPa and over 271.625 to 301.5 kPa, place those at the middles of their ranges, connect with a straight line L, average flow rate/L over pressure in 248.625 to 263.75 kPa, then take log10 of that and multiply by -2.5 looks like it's 0.07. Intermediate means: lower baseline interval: 35.4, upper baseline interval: 39.7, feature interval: 35.6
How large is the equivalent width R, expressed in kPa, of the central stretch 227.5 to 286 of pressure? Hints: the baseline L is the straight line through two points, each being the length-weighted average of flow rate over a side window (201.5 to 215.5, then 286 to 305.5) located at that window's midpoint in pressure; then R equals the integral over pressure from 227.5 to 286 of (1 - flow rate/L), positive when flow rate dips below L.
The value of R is 3.7 kPa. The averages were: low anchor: 37.5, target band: 35.9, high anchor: 38.9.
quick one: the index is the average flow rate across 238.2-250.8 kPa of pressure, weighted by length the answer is 35.1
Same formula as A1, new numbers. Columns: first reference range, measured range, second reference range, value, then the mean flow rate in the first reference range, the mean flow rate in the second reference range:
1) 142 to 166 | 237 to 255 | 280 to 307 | 1.01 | 33.3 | 39.4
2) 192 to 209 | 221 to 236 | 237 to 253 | 2.08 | 36.6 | 35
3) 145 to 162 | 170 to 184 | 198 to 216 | 1.31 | 33.3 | 37.2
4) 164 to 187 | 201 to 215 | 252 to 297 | -1.41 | 31.9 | 38.5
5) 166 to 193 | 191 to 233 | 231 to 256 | -1.58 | 32.2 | 34.2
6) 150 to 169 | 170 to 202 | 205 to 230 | 0.14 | 32.8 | 34.2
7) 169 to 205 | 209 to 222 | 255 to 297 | 0.10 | 33.7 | 38.6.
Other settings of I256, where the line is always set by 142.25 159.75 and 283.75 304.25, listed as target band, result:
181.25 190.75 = 0.05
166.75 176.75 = 0.08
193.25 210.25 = -0.05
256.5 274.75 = 0.04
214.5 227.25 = 0.11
